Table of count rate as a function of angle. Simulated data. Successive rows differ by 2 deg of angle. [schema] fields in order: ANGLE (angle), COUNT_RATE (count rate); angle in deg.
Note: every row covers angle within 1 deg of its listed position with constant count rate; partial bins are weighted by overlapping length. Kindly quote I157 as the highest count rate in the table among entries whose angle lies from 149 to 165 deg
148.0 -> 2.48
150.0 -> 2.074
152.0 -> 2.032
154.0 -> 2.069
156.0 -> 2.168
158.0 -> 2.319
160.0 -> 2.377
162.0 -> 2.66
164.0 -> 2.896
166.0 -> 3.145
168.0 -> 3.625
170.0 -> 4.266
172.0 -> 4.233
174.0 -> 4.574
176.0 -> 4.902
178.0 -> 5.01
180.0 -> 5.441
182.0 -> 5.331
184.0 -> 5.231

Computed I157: 2.896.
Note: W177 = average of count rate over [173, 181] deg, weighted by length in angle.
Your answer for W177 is 4.98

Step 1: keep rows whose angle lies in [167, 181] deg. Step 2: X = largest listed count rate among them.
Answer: 5.441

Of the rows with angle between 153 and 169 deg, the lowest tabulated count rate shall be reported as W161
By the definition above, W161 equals 2.069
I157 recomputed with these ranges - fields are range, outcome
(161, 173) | 4.266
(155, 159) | 2.319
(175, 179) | 5.01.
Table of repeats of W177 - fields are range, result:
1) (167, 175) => 4.17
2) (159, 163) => 2.52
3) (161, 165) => 2.78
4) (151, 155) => 2.05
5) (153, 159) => 2.19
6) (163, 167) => 3.02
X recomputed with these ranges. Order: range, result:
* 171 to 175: 4.574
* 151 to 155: 2.069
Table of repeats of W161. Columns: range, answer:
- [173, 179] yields 4.574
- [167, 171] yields 3.625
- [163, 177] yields 2.896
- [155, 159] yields 2.168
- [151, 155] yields 2.032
